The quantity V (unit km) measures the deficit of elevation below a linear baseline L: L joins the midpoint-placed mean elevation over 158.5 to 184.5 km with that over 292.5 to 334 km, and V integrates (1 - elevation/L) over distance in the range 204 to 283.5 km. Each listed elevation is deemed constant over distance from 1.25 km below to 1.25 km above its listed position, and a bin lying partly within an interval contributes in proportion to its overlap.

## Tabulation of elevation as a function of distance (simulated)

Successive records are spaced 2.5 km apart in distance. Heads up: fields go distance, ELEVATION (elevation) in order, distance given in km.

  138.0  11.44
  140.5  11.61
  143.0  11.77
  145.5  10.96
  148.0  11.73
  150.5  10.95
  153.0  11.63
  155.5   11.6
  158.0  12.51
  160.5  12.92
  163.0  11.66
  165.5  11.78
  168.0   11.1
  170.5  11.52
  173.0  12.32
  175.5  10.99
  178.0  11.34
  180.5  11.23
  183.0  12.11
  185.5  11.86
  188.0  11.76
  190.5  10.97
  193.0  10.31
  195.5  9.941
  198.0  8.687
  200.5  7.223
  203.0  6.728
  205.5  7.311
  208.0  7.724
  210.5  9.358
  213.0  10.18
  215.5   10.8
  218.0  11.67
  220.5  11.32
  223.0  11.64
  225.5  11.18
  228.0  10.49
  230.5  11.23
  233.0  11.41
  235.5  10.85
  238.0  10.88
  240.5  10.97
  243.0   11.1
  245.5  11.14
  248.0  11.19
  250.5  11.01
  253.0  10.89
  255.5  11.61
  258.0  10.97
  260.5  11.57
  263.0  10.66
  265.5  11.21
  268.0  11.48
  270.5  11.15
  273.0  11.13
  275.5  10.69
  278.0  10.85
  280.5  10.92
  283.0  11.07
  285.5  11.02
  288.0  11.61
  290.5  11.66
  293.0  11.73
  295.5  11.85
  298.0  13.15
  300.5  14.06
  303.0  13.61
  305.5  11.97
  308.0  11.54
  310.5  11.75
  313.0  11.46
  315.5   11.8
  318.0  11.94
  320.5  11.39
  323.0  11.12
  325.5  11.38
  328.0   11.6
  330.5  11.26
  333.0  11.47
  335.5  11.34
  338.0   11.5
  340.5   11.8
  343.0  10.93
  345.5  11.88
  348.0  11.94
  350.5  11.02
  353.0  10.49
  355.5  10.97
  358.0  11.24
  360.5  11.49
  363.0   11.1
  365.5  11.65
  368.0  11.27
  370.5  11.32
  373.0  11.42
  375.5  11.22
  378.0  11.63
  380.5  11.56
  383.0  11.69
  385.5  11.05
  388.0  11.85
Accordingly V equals 7.1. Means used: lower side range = 11.7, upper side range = 12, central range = 10.8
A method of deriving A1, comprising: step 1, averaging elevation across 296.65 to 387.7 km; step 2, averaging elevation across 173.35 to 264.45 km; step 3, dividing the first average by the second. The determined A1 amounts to 1.1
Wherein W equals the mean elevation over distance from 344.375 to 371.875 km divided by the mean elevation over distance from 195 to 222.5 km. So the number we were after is 1.23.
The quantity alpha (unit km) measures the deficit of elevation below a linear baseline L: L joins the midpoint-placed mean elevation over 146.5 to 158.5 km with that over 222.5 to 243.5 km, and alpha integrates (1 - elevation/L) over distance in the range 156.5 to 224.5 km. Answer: 4.4 km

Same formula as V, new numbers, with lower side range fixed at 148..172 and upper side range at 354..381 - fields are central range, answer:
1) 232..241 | 0.4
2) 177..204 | 3.4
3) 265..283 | 0.7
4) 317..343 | -0.1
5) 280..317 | -1.6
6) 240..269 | 1.0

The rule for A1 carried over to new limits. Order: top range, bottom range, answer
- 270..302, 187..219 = 1.24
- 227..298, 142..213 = 1.05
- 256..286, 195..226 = 1.17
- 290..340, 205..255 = 1.11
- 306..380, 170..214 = 1.13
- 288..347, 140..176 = 1.01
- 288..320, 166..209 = 1.19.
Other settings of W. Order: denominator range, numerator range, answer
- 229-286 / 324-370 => 1.02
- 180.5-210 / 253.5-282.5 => 1.16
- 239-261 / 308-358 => 1.02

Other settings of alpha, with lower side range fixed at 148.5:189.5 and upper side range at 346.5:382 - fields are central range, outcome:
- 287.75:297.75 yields -0.4 km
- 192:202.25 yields 2.4 km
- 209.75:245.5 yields 1.9 km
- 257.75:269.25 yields 0.3 km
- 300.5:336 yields -1.2 km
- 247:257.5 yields 0.3 km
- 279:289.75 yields 0.3 km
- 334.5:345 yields -0.1 km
